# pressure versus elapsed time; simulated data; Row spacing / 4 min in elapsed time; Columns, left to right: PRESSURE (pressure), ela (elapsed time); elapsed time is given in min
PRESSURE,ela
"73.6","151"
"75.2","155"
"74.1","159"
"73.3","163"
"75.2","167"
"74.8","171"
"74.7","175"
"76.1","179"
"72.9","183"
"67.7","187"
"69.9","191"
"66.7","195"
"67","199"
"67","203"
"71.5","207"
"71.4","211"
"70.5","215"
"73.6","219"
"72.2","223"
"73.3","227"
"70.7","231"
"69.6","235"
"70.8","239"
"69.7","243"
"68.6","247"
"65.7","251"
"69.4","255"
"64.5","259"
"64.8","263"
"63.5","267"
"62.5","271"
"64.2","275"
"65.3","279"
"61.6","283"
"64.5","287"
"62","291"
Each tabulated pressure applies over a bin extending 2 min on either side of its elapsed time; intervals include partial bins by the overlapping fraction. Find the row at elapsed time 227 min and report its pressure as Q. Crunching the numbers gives 73.3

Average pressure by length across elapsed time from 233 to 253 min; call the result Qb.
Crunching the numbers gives 68.9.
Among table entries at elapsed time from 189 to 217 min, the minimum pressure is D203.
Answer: 66.7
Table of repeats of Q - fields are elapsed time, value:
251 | 65.7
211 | 71.4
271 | 62.5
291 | 62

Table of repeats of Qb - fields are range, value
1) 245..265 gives 66.6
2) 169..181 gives 75.2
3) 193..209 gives 68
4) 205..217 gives 71.1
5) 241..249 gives 69.2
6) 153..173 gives 74.5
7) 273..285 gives 63.7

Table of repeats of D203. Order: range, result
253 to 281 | 62.5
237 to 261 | 64.5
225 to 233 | 70.7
